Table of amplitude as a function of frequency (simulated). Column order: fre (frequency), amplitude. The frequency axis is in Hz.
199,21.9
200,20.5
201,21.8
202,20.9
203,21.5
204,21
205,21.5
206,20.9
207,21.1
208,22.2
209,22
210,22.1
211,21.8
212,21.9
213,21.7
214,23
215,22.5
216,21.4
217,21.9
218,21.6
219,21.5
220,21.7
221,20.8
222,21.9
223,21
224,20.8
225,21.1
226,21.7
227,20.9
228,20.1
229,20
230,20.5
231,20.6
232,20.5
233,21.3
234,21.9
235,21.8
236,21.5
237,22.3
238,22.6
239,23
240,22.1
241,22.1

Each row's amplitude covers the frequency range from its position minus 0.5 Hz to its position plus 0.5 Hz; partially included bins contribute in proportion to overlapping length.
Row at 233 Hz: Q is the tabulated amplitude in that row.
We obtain 21.3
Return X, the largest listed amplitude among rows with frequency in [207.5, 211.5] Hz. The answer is 22.2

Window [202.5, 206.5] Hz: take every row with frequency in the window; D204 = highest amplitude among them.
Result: 21.5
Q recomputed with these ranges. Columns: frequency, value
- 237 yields 22.3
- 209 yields 22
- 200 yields 20.5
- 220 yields 21.7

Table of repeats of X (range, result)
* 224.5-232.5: 21.7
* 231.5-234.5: 21.9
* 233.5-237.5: 22.3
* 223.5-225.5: 21.1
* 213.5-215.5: 23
